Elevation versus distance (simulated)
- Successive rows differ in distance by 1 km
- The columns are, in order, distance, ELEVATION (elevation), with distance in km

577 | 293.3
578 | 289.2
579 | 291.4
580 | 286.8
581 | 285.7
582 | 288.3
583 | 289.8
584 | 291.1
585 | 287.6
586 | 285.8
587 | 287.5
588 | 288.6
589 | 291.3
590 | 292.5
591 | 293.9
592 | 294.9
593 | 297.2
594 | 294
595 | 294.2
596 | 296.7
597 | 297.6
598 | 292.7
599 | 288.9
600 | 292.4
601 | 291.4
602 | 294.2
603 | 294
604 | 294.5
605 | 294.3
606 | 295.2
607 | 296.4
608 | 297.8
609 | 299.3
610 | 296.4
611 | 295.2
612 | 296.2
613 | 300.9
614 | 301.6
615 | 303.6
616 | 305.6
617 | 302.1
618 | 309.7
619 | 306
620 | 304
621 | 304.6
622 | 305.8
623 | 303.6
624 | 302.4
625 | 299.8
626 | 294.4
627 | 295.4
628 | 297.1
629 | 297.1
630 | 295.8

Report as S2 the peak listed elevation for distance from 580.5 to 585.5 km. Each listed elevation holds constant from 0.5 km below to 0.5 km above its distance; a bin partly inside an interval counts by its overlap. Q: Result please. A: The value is 291.1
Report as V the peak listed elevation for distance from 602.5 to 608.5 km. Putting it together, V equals 297.8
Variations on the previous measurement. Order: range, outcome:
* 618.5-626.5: 306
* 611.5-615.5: 303.6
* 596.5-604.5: 297.6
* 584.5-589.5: 291.3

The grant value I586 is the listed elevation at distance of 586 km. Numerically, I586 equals 285.8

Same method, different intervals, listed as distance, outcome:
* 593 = 297.2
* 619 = 306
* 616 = 305.6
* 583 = 289.8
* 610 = 296.4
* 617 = 302.1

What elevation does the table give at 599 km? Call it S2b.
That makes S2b 288.9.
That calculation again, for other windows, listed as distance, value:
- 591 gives 293.9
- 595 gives 294.2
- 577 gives 293.3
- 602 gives 294.2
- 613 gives 300.9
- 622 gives 305.8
